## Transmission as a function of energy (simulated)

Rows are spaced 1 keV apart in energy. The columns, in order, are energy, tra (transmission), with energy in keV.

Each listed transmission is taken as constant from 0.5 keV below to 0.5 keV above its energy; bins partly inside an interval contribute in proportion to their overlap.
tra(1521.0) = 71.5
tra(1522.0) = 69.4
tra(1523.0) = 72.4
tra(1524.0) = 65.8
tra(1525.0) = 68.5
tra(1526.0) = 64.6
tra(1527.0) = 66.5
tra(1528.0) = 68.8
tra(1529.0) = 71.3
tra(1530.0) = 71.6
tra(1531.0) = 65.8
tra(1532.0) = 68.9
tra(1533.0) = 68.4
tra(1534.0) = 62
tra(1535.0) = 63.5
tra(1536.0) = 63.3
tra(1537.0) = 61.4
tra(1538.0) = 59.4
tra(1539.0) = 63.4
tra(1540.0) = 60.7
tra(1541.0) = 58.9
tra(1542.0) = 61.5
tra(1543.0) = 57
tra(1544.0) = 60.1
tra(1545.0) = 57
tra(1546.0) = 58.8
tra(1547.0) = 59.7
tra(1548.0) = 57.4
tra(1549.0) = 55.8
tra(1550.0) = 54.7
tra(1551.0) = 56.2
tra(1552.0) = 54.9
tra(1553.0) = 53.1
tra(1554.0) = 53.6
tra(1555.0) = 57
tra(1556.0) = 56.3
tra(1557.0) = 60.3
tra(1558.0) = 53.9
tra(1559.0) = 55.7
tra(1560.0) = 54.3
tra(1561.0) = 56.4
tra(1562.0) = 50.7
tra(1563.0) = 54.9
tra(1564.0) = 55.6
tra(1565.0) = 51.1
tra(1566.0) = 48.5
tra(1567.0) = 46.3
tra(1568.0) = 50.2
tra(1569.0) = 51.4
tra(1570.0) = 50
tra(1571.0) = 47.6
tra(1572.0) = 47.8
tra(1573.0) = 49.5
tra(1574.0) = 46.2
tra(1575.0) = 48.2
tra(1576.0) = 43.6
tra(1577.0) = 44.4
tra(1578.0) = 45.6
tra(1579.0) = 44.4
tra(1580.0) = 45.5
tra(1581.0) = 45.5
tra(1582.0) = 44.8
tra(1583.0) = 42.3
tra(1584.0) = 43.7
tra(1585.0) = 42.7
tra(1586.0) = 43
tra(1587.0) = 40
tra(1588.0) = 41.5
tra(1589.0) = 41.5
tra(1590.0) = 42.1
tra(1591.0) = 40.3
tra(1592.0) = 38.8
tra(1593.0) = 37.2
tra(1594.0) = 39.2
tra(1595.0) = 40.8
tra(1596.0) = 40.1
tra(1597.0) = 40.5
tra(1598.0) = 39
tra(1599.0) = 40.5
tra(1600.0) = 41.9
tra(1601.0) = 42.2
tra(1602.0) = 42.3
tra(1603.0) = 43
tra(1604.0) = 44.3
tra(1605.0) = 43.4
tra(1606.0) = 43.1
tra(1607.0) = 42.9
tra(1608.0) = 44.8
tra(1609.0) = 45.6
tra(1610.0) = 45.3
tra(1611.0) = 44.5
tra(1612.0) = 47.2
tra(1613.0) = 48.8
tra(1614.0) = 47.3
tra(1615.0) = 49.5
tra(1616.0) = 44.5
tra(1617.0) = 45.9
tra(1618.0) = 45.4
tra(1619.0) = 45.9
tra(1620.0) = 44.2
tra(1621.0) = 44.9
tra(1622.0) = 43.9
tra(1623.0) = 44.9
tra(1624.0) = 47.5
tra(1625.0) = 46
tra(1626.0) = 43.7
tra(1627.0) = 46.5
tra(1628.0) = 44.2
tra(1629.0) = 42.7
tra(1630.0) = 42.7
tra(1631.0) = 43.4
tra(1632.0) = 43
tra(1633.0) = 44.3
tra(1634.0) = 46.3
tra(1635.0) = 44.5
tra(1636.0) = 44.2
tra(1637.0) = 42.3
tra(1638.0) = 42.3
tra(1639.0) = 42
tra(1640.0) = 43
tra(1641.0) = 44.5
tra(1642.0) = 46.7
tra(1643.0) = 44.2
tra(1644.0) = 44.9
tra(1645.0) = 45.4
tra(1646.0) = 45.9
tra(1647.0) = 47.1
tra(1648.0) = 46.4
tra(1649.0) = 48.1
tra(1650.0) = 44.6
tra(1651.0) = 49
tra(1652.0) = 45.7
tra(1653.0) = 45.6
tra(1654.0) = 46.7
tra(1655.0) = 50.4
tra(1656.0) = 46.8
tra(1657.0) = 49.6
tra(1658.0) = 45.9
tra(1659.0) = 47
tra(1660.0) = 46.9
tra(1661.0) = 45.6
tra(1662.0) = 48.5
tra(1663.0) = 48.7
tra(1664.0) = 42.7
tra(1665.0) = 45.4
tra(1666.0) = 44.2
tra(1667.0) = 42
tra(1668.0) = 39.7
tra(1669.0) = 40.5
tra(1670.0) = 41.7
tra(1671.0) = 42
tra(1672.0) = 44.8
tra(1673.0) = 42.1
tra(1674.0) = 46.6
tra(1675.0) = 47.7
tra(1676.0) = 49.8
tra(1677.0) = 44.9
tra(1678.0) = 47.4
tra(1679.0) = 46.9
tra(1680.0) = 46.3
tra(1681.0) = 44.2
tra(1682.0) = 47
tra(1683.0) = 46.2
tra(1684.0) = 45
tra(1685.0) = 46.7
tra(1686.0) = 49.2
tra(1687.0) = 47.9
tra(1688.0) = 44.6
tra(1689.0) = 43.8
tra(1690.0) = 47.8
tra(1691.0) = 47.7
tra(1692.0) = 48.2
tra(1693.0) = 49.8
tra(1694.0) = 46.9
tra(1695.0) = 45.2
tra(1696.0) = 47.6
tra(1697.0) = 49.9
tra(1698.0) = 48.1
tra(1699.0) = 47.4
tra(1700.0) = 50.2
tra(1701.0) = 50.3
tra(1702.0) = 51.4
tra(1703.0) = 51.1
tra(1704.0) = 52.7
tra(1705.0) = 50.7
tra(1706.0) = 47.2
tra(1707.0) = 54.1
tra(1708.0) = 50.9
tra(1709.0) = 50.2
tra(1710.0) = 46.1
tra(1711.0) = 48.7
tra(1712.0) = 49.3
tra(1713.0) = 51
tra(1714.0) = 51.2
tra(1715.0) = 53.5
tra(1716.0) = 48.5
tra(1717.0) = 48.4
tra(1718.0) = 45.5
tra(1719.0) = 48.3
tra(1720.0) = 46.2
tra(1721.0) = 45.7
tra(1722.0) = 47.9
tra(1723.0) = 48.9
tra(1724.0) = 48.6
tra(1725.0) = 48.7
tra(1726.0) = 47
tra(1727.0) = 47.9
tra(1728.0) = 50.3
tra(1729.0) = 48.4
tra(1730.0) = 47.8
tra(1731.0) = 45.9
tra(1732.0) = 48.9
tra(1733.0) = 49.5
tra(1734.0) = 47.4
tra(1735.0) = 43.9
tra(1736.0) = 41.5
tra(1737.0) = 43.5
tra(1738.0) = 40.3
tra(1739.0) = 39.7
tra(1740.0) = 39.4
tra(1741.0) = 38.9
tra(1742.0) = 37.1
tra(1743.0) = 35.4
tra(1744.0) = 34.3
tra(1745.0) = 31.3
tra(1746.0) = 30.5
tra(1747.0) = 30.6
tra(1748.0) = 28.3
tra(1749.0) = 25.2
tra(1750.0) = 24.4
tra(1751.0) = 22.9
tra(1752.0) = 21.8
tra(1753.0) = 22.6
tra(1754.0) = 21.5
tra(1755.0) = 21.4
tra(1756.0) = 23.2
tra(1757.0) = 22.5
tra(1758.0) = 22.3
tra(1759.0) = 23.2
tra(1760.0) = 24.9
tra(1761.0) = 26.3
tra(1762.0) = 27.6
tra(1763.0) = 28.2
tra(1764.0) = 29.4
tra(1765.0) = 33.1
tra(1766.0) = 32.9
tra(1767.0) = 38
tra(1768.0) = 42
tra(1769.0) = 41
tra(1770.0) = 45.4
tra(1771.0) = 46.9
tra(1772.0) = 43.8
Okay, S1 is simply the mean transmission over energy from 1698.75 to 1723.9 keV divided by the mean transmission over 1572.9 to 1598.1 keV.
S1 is 1.2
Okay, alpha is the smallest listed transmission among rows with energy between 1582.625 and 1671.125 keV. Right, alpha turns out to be 37.2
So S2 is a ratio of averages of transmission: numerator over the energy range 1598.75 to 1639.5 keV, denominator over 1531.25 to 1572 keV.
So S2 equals 0.78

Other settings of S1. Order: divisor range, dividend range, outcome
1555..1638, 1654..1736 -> 1.04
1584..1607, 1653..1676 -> 1.10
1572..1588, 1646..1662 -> 1.05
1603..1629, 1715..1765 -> 0.82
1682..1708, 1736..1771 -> 0.65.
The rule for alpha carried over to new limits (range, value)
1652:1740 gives 39.4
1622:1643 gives 42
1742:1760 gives 21.4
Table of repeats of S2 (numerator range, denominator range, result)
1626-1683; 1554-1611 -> 0.98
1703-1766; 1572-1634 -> 0.90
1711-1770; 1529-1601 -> 0.74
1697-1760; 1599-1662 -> 0.92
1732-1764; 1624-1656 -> 0.70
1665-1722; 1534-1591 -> 0.91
